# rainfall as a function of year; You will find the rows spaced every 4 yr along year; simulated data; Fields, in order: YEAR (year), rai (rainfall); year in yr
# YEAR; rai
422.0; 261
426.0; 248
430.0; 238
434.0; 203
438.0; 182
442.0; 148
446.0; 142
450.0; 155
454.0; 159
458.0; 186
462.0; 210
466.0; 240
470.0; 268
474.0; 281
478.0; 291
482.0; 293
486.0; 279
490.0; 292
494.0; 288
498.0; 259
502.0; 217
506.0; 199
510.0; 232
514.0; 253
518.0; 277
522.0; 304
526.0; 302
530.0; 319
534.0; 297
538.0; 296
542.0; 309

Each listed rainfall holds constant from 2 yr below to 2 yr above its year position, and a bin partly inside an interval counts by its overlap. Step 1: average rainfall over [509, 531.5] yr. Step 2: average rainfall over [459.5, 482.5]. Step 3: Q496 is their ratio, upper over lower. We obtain 1.09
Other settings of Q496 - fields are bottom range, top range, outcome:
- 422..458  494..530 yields 1.38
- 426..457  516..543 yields 1.67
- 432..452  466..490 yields 1.68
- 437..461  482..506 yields 1.61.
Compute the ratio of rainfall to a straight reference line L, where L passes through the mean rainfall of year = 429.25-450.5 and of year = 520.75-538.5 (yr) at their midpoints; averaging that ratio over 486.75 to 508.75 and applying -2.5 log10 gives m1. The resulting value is 0.02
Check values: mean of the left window 176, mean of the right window 304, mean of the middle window 252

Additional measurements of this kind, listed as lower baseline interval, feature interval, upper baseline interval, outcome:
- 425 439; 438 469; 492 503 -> 0.27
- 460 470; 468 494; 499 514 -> -0.23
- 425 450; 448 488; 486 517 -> -0.08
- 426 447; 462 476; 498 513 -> -0.23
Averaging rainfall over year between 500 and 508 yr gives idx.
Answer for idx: 208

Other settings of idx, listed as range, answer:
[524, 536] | 306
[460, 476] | 250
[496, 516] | 232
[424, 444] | 204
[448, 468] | 190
